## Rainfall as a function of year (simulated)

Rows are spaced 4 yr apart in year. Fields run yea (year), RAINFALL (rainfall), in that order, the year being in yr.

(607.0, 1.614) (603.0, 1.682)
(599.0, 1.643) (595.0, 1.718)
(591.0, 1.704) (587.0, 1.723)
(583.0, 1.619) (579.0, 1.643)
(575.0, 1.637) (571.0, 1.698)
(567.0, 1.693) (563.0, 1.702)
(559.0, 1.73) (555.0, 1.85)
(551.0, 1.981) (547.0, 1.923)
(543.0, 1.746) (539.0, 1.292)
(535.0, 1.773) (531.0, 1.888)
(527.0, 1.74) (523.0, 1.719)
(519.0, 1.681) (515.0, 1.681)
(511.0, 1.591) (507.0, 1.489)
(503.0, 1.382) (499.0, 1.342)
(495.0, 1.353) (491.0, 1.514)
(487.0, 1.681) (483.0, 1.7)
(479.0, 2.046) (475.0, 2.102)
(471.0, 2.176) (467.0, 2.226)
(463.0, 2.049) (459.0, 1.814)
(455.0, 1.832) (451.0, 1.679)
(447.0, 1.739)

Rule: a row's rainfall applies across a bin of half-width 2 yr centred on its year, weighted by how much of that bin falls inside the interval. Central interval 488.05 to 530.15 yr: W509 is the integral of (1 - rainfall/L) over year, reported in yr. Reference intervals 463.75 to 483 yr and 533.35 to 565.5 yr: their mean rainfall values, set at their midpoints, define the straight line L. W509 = 7.9 yr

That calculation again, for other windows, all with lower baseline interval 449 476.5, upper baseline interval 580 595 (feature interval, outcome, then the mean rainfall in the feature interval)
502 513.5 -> 2.3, 1.5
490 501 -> 2.9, 1.39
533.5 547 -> 1.1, 1.64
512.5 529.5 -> 1.2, 1.71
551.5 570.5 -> -0.1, 1.76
